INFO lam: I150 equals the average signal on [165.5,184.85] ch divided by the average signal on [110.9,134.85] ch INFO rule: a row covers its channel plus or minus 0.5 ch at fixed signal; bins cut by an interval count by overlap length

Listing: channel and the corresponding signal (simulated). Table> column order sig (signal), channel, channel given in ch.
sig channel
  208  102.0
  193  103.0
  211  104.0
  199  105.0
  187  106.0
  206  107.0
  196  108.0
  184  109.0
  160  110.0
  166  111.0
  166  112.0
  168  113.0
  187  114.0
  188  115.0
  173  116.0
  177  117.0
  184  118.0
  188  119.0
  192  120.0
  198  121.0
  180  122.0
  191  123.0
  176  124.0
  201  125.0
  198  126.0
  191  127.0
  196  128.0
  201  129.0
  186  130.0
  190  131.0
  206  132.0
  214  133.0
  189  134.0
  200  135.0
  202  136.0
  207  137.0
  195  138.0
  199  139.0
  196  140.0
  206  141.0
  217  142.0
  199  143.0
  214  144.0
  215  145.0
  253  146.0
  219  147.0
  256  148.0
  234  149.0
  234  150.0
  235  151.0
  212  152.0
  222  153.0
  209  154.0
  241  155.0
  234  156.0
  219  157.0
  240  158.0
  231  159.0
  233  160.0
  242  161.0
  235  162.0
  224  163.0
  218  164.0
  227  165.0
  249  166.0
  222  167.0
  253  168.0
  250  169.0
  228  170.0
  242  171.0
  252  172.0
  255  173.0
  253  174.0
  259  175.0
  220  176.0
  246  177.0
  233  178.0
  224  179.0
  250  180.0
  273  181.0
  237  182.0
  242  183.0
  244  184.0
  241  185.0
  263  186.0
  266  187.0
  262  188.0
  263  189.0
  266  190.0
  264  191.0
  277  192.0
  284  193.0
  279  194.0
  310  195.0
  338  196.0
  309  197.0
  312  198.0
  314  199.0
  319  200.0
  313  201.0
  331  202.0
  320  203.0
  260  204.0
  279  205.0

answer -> 1.29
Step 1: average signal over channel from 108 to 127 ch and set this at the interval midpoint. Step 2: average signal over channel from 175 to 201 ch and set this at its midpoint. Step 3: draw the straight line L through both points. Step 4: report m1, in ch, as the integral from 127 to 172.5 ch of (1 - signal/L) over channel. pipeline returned 0.39 ch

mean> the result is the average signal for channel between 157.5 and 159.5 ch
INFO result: 236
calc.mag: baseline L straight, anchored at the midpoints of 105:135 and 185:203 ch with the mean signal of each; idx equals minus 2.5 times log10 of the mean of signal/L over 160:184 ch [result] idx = 0.087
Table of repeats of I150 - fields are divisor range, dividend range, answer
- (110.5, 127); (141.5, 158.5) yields 1.23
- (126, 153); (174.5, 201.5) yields 1.29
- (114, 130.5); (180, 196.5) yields 1.42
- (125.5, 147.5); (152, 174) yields 1.15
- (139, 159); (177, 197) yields 1.18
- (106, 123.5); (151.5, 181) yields 1.29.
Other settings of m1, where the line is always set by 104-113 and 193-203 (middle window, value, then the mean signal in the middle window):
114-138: 1.9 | 192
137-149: 0.9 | 216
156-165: 1.0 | 230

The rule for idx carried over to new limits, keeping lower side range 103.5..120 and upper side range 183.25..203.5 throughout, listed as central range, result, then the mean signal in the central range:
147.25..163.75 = 0.04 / 231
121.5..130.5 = 0.06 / 191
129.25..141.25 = 0.08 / 199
